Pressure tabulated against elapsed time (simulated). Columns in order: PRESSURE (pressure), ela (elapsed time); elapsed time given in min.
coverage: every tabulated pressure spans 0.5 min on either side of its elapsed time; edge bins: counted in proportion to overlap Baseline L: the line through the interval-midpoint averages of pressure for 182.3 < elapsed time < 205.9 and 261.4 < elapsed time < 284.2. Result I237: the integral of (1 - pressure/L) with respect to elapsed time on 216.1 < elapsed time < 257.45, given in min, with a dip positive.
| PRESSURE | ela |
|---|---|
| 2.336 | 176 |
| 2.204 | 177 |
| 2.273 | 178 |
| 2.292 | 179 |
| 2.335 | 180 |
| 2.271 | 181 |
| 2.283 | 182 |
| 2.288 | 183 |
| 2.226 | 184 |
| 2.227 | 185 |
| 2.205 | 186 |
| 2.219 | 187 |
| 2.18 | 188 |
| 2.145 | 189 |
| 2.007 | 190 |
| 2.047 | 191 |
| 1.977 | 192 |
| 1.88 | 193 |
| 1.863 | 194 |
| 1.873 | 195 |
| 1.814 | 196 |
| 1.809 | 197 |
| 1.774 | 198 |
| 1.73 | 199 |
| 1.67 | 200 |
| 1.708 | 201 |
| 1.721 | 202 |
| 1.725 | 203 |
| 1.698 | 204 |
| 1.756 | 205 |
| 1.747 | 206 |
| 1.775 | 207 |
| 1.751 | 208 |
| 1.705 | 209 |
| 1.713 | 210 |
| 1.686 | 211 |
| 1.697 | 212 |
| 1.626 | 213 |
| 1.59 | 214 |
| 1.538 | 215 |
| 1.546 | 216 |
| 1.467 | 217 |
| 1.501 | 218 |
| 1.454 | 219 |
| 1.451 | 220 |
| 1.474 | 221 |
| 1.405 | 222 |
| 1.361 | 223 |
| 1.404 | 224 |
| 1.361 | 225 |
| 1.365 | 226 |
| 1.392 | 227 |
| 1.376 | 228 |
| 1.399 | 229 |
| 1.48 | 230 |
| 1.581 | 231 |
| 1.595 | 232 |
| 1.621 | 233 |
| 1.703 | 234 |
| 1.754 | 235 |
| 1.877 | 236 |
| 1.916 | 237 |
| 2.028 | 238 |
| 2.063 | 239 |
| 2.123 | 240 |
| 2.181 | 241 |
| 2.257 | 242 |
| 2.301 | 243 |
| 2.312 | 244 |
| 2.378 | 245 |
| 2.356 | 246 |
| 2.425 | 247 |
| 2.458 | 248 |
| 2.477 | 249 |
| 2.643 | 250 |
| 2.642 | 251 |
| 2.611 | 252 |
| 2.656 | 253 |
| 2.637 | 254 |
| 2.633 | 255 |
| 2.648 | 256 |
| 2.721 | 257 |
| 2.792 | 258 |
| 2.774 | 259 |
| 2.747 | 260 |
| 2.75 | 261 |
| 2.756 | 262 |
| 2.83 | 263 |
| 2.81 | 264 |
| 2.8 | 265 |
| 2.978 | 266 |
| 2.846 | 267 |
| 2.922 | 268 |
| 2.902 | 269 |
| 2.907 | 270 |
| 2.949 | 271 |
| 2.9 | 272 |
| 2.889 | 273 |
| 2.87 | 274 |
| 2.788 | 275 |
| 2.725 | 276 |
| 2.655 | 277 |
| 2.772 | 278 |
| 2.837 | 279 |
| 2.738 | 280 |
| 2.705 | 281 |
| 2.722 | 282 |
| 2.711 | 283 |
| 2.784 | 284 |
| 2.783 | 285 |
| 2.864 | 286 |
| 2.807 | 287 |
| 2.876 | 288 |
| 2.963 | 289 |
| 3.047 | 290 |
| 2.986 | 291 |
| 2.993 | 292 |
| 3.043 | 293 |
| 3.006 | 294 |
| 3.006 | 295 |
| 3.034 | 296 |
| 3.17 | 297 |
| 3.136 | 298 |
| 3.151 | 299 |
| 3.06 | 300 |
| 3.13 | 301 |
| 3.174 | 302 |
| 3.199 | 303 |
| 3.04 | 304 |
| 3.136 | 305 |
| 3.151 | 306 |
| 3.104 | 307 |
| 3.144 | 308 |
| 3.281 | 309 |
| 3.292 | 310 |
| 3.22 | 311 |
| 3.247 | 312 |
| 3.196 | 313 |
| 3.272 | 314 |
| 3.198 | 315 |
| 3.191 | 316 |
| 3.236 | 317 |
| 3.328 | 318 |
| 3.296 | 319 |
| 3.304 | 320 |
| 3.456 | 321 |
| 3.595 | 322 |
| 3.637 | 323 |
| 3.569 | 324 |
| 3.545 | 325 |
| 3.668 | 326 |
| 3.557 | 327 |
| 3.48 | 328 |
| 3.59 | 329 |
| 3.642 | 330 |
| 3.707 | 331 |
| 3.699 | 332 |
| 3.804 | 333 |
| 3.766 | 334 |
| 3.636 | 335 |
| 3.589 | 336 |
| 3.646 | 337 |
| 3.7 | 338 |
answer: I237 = 8.2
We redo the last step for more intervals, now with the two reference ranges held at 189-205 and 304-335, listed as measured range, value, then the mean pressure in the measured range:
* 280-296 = 0.62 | 2.89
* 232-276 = 1.00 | 2.52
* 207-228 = 5.61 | 1.53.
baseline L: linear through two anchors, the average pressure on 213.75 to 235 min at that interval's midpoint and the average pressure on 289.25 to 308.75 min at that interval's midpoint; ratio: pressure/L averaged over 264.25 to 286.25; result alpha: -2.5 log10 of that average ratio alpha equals -0.10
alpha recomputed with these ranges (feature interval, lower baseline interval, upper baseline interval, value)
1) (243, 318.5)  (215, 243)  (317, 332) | -0.10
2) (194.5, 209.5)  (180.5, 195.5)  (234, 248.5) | 0.21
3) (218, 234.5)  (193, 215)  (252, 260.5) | 0.41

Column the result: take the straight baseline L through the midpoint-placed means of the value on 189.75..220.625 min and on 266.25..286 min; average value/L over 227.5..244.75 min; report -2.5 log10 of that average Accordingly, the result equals 0.18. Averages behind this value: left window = 1.72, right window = 2.81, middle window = 1.86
